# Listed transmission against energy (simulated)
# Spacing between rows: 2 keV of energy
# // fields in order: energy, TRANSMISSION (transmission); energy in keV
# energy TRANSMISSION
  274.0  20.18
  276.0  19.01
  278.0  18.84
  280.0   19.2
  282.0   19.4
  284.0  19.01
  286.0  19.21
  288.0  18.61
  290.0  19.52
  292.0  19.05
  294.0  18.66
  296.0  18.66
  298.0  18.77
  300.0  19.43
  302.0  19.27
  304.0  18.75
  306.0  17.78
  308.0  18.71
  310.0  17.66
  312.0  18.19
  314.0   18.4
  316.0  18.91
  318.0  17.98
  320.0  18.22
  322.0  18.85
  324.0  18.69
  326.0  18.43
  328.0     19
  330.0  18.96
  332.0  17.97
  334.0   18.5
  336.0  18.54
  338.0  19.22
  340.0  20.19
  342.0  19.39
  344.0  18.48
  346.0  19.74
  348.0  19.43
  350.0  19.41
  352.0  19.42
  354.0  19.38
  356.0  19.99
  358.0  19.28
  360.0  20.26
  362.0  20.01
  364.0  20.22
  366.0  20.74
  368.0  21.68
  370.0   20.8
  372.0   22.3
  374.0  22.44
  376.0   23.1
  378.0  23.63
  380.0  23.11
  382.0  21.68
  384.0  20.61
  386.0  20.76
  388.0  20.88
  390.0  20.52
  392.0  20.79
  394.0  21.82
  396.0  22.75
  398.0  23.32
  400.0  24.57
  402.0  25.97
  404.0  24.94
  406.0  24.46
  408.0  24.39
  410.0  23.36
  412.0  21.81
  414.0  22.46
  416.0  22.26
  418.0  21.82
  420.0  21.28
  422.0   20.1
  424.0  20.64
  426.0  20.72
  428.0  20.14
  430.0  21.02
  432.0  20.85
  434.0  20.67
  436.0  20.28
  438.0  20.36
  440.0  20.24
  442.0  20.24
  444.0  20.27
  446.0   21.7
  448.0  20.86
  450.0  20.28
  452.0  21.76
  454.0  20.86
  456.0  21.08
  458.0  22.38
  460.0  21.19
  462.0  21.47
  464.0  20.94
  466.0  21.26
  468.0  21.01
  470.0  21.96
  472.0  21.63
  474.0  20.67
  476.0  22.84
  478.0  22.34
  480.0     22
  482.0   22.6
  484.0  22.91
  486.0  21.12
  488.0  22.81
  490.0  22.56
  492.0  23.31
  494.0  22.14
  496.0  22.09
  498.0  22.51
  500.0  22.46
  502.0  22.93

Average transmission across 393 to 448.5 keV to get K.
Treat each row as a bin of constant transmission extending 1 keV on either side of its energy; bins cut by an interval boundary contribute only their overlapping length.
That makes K 21.9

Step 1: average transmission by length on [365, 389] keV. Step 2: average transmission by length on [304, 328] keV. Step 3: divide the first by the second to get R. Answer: 1.19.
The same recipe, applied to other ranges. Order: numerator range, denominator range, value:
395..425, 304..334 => 1.25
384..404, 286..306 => 1.18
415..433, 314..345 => 1.12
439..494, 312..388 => 1.08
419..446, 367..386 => 0.93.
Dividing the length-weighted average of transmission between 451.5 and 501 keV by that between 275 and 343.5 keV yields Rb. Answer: 1.2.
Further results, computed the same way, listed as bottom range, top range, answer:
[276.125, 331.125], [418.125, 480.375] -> 1.12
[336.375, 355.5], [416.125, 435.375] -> 1.08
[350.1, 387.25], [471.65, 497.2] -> 1.06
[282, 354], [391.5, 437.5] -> 1.18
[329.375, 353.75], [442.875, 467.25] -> 1.11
